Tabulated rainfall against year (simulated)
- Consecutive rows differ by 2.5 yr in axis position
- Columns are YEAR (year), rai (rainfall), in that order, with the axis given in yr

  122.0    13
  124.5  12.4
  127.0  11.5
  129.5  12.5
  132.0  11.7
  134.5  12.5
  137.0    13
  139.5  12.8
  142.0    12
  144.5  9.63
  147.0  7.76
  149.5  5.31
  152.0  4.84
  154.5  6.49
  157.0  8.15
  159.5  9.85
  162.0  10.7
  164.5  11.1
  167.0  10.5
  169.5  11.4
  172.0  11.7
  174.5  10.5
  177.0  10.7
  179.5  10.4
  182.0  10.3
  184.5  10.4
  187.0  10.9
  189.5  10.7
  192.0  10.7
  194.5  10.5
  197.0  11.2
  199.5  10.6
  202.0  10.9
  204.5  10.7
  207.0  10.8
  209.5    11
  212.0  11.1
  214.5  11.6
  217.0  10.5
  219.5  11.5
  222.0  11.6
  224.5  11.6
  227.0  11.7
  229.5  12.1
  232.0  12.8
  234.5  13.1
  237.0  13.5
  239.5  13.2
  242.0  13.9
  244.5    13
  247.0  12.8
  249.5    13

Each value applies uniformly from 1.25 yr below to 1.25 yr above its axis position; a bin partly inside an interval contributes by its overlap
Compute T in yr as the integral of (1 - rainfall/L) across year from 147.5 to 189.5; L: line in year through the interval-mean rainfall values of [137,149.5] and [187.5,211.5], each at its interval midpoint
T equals 3.8 yr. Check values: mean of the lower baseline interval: 10.3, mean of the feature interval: 9.58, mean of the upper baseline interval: 10.8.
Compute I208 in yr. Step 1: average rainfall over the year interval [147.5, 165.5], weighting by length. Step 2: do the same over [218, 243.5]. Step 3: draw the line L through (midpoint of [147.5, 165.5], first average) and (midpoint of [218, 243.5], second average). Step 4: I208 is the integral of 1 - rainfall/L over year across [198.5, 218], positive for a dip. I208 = 0.37 yr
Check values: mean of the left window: 8.01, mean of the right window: 12.5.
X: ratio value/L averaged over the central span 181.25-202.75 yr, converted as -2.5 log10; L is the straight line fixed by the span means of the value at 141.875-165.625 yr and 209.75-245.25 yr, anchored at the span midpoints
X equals -0.03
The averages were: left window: 8.41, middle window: 10.7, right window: 12.2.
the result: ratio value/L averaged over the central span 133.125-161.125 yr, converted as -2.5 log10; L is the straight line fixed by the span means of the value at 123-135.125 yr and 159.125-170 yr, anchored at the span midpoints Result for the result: 0.22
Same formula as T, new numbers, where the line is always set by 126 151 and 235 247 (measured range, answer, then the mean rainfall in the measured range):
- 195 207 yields 1.47 yr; 10.8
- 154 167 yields 2.08 yr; 9.54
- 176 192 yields 1.81 yr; 10.6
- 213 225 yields 1.35 yr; 11.3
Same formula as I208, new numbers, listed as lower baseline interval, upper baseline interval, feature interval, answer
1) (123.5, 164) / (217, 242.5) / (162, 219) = 2.4 yr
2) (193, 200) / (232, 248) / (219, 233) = 0.6 yr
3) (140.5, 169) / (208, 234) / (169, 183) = -1.6 yr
